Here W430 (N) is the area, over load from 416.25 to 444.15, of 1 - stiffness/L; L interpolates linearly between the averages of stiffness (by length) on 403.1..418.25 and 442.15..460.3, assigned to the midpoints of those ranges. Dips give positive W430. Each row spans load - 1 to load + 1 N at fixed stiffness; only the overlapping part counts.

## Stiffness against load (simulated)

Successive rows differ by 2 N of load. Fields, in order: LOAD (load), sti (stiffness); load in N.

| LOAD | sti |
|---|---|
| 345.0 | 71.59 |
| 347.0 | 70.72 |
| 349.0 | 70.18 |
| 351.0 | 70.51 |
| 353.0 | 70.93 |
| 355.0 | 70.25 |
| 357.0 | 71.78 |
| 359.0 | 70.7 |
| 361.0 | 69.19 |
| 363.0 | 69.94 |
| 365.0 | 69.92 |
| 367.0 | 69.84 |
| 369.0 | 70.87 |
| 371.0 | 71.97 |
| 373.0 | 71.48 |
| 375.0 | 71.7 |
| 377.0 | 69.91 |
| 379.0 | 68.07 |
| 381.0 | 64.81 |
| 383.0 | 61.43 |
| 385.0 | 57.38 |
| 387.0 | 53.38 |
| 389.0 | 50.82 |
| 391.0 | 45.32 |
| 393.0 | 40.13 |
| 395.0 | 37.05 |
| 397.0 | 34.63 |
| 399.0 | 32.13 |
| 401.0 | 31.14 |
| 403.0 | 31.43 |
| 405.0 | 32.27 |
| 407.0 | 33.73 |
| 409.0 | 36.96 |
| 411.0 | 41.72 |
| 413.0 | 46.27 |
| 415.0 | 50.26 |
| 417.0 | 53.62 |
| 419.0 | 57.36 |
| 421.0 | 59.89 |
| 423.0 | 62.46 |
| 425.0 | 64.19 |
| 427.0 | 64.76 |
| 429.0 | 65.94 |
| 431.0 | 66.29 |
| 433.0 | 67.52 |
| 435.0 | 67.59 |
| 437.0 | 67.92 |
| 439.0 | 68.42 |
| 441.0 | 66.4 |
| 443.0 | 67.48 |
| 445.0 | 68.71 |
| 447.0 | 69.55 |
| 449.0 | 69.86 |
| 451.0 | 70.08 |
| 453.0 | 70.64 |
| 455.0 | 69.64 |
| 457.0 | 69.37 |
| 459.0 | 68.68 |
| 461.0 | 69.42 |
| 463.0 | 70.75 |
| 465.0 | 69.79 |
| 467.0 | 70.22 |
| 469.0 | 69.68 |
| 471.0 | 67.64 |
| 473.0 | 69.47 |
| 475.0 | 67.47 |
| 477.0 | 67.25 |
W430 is -4.9 N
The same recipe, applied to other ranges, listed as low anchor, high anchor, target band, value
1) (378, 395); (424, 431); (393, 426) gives 9.1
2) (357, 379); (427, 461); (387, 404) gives 7.6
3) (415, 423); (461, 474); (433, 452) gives -1.6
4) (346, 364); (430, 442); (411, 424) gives 2.7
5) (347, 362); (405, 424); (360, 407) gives 4.5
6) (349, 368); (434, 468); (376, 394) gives 3.4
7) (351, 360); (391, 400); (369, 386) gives -4.9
